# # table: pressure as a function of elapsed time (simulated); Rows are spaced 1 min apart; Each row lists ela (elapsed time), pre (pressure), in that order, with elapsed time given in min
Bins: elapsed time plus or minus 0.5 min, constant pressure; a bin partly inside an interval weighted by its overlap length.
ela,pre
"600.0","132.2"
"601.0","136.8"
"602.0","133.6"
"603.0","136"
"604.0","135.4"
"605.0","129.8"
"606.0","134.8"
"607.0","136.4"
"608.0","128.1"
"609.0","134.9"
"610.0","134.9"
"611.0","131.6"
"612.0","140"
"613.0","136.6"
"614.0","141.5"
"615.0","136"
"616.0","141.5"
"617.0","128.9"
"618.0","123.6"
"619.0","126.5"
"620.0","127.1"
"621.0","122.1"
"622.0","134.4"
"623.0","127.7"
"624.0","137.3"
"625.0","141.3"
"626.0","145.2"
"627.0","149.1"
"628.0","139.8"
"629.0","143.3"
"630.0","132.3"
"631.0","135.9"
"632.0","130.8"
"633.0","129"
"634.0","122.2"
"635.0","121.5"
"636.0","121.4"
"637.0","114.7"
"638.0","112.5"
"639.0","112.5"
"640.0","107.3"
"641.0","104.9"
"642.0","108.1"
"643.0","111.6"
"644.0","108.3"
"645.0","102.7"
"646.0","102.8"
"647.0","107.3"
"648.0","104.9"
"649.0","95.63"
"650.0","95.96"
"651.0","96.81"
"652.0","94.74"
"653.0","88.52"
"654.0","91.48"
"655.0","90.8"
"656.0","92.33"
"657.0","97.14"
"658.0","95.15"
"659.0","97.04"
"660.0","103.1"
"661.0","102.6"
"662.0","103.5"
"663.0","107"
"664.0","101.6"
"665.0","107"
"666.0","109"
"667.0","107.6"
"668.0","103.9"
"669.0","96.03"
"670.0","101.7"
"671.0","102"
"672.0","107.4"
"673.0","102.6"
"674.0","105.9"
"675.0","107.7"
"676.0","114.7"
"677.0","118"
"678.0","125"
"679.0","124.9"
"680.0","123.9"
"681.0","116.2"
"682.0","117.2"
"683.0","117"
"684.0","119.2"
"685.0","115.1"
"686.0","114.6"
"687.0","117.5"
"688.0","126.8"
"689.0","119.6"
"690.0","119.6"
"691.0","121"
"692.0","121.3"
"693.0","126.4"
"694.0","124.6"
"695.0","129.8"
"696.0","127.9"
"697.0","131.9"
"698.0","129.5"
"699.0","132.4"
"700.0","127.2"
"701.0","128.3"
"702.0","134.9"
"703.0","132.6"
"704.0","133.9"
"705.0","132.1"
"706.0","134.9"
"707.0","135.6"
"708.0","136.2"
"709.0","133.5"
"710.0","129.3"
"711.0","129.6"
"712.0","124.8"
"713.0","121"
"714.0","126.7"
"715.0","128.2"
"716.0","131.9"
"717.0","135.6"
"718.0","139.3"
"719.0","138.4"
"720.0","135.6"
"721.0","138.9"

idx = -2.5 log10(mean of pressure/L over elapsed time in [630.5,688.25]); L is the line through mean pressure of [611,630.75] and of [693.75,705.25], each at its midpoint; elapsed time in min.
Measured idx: 0.22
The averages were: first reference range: 135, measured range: 109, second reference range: 131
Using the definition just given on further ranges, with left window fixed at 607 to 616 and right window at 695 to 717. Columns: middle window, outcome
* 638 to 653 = 0.28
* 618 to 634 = 0.01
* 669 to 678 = 0.22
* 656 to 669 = 0.29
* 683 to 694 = 0.10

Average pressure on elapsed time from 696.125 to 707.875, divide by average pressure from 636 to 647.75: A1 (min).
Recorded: 1.2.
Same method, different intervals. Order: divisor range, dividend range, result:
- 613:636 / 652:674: 0.75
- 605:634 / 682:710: 0.94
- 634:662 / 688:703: 1.23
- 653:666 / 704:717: 1.32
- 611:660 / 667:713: 1.03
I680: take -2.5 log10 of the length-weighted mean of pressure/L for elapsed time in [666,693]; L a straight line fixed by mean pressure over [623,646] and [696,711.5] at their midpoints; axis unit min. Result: 0.13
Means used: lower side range 124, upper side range 132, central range 114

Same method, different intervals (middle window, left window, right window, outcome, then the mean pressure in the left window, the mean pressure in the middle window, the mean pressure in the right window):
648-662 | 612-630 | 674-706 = 0.324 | 135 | 96.1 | 123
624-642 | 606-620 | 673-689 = 0.016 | 134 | 127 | 117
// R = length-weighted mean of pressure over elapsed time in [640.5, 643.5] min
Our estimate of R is 108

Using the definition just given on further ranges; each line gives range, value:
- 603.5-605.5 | 133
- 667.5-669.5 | 100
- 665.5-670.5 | 104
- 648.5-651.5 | 96.1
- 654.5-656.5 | 91.6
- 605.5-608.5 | 133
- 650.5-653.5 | 93.4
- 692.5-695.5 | 127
